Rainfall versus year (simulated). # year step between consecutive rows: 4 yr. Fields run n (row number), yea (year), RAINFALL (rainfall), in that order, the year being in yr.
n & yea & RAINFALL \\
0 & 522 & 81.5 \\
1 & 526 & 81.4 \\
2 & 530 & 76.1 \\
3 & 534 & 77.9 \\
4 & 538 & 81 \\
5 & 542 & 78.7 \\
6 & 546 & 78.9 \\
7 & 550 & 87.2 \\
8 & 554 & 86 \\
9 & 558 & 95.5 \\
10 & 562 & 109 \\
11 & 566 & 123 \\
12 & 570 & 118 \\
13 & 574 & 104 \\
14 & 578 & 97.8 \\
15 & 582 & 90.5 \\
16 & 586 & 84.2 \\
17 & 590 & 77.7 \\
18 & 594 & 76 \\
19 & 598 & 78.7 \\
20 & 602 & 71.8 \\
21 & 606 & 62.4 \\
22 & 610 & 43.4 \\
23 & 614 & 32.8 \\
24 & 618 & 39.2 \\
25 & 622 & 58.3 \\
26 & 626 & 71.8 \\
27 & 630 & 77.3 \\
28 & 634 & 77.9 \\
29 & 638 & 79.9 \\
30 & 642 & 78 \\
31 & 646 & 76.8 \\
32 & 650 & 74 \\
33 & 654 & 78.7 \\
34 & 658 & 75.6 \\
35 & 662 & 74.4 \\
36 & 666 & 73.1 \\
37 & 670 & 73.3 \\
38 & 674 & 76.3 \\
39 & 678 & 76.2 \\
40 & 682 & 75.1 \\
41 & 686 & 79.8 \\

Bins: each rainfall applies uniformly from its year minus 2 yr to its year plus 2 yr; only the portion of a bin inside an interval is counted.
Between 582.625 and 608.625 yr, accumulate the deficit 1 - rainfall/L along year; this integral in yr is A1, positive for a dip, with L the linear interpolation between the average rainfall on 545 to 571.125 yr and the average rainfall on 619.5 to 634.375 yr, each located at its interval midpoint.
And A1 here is 2.6 yr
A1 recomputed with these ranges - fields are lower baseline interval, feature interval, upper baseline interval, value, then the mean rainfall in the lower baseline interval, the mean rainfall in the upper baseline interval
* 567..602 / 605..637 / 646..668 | 9.3 yr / 90.7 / 75.3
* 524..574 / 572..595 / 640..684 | -0.6 yr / 91.6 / 75.6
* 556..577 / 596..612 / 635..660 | 5.2 yr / 109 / 77.2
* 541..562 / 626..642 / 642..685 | 0.3 yr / 87.8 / 75.6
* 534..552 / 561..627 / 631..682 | 0.6 yr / 81.1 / 76.2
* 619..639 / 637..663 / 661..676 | -1.4 yr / 71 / 74.3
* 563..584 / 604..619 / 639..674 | 7.8 yr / 107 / 75.7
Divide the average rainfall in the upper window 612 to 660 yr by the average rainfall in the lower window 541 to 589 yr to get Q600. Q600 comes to 0.71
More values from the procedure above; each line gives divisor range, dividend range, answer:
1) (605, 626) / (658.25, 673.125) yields 1.52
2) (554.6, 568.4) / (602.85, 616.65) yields 0.45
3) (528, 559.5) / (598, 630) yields 0.69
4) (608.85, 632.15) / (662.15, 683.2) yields 1.38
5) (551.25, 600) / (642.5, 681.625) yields 0.80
